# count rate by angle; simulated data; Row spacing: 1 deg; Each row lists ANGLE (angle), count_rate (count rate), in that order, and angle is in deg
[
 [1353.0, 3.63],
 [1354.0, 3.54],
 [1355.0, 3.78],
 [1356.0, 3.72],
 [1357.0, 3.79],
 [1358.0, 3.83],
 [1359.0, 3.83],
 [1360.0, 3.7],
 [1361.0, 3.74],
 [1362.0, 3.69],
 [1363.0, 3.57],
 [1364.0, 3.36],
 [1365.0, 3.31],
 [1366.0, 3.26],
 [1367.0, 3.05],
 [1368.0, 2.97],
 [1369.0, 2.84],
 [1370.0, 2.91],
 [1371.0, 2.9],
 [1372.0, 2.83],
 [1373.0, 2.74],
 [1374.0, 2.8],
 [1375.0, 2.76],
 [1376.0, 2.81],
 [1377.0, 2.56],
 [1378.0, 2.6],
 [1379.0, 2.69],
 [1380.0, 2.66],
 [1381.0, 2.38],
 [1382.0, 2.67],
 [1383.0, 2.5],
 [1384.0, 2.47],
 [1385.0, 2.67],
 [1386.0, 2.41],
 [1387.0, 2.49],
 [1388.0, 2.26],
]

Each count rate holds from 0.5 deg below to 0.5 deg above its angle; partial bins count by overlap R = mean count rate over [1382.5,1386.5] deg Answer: 2.51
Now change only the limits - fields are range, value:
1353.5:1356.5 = 3.68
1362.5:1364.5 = 3.46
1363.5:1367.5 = 3.25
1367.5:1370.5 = 2.91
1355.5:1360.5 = 3.77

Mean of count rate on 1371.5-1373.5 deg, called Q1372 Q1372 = 2.79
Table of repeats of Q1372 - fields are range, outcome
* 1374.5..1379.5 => 2.68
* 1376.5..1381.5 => 2.58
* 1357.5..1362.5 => 3.76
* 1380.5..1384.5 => 2.5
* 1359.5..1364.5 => 3.61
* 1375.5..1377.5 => 2.69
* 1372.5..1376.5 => 2.78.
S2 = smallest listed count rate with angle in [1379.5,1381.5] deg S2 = 2.38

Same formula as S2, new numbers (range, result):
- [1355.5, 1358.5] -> 3.72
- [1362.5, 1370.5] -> 2.84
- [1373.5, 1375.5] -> 2.76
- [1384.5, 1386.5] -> 2.41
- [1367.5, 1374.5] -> 2.74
